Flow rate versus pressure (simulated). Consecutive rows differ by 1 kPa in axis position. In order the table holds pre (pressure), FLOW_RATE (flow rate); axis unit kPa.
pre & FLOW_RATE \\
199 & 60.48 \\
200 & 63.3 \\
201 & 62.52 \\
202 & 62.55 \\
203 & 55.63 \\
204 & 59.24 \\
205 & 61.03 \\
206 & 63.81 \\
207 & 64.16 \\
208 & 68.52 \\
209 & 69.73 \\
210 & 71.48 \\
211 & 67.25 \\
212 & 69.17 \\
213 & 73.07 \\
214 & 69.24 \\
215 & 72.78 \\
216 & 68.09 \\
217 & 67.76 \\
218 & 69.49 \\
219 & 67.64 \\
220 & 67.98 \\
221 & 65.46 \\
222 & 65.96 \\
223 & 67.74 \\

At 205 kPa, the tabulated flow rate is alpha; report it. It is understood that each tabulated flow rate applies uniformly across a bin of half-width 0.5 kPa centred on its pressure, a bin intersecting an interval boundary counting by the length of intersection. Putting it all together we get 61.03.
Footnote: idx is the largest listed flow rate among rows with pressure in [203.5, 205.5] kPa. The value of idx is 61.03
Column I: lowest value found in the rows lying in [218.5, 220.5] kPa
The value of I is 67.64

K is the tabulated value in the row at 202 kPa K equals 62.55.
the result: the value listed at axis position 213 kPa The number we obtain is 73.07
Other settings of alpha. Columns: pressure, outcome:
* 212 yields 69.17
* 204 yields 59.24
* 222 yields 65.96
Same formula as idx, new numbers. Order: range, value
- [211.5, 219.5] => 73.07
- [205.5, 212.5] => 71.48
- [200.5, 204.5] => 62.55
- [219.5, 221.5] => 67.98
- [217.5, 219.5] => 69.49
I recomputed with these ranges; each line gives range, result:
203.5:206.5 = 59.24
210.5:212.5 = 67.25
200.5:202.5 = 62.52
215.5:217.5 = 67.76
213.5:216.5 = 68.09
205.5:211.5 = 63.81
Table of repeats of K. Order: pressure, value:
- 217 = 67.76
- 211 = 67.25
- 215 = 72.78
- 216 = 68.09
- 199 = 60.48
